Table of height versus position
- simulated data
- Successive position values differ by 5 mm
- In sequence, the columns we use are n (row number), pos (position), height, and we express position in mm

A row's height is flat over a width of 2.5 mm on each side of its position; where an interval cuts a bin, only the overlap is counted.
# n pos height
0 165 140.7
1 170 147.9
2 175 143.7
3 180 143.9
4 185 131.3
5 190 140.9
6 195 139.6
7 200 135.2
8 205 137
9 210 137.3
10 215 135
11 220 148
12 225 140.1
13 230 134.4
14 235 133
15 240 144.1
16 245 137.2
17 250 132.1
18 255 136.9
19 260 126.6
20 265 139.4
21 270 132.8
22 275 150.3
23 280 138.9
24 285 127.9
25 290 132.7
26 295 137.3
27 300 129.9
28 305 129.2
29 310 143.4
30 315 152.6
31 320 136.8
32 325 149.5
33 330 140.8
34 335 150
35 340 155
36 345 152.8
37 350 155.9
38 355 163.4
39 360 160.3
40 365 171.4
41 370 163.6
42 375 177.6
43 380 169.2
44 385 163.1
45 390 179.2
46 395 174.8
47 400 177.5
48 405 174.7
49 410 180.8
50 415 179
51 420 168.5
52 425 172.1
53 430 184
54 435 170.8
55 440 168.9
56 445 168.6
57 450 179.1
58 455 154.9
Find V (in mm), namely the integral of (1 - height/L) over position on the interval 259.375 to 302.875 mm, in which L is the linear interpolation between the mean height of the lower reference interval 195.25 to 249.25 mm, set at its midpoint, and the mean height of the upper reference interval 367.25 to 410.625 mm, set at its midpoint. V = 4.31 mm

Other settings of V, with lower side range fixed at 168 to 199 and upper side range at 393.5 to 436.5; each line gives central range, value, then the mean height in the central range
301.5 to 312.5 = 1.64 mm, 136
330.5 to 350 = 1.52 mm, 152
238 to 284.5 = 4.72 mm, 137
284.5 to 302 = 2.78 mm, 132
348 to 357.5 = 0.38 mm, 160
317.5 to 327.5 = 1.16 mm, 143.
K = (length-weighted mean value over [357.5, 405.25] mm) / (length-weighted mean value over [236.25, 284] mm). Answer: 1.25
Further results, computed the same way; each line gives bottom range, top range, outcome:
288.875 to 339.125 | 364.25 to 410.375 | 1.23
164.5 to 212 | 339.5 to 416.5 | 1.21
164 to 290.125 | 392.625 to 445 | 1.27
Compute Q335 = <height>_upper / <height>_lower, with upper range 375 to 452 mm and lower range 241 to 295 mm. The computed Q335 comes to 1.3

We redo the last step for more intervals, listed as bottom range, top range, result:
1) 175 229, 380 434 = 1.26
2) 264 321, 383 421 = 1.27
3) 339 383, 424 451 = 1.06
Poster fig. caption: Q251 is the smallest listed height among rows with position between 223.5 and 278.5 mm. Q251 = 126.6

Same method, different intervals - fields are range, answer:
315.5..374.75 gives 136.8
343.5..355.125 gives 152.8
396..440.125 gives 168.5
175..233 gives 131.3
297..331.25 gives 129.2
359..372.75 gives 160.3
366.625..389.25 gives 163.1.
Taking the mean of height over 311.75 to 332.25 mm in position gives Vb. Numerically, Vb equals 145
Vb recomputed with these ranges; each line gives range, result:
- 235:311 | 136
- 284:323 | 137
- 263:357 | 143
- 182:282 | 138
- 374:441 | 174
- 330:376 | 159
